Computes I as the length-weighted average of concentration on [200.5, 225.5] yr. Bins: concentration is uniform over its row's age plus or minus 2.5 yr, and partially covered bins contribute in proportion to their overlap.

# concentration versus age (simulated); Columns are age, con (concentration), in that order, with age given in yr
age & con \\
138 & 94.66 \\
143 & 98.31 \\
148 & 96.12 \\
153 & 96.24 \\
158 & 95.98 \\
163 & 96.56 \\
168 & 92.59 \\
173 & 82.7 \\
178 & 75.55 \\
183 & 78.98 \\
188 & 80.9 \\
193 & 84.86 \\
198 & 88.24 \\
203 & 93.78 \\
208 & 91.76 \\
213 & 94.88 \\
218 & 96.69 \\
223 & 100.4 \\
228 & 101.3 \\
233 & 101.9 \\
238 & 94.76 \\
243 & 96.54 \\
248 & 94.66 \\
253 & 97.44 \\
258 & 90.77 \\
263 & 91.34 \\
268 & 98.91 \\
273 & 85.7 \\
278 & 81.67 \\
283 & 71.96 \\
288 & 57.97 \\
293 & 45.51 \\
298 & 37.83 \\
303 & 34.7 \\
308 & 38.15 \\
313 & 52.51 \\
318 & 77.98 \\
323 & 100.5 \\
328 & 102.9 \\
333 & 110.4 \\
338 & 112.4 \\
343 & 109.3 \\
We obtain 95.5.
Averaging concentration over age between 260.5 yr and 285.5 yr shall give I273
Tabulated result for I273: 85.9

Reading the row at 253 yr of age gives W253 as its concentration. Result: 97.44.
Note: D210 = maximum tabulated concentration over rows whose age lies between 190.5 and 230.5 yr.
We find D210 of 101.3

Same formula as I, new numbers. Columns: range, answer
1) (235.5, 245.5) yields 95.7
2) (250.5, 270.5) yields 94.6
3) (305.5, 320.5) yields 56.2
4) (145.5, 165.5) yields 96.2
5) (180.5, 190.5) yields 79.9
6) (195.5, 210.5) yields 91.3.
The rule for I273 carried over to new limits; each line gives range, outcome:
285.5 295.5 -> 51.7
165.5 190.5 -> 82.1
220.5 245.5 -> 99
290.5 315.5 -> 41.7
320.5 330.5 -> 102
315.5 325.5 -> 89.2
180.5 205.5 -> 85.4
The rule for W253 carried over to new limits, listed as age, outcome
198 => 88.24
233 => 101.9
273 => 85.7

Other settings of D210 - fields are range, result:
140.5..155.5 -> 98.31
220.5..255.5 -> 101.9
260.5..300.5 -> 98.91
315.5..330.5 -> 102.9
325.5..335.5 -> 110.4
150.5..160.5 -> 96.24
